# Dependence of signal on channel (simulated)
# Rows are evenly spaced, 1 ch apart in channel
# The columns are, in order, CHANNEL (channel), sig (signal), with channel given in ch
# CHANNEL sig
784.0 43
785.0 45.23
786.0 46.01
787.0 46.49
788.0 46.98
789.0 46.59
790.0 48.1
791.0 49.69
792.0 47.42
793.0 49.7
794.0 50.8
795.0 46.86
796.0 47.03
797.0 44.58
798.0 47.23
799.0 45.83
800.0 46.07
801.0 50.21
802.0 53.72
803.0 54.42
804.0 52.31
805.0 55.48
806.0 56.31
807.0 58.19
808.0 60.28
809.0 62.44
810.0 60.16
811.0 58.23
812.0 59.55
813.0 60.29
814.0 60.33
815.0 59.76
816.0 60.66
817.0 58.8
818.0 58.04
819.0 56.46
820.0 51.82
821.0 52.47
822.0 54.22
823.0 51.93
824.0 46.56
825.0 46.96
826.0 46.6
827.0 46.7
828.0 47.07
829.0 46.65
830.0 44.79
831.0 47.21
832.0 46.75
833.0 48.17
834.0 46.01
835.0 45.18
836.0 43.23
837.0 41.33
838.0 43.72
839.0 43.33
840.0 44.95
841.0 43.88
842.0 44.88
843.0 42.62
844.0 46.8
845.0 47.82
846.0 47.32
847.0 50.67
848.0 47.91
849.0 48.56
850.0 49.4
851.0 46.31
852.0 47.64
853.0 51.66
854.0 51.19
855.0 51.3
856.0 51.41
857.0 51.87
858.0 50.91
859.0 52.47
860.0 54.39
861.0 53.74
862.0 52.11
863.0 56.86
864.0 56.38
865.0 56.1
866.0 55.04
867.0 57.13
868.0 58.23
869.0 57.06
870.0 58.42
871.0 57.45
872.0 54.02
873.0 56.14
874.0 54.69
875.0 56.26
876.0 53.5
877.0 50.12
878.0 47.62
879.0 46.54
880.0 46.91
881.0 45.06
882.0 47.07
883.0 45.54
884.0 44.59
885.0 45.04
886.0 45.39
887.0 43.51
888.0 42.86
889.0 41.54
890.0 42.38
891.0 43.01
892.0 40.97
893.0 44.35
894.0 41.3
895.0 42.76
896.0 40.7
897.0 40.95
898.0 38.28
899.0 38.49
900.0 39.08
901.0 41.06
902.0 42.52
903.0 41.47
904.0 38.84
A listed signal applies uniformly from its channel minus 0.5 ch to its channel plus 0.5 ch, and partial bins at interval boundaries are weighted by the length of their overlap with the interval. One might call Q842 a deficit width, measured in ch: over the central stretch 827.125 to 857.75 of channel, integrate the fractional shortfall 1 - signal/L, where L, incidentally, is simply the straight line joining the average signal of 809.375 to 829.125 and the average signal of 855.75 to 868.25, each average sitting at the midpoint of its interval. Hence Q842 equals 4.1 ch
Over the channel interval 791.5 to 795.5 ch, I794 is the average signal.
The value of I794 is 48.7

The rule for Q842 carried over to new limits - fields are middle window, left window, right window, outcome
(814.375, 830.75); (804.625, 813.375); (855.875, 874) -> 1.8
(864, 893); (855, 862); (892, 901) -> -2.1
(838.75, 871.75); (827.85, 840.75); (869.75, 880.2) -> -1.3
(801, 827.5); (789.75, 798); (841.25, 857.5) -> -4.0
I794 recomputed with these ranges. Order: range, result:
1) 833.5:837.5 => 43.9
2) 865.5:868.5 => 56.8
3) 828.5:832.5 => 46.4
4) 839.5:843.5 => 44.1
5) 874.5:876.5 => 54.9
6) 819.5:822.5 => 52.8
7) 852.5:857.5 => 51.5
